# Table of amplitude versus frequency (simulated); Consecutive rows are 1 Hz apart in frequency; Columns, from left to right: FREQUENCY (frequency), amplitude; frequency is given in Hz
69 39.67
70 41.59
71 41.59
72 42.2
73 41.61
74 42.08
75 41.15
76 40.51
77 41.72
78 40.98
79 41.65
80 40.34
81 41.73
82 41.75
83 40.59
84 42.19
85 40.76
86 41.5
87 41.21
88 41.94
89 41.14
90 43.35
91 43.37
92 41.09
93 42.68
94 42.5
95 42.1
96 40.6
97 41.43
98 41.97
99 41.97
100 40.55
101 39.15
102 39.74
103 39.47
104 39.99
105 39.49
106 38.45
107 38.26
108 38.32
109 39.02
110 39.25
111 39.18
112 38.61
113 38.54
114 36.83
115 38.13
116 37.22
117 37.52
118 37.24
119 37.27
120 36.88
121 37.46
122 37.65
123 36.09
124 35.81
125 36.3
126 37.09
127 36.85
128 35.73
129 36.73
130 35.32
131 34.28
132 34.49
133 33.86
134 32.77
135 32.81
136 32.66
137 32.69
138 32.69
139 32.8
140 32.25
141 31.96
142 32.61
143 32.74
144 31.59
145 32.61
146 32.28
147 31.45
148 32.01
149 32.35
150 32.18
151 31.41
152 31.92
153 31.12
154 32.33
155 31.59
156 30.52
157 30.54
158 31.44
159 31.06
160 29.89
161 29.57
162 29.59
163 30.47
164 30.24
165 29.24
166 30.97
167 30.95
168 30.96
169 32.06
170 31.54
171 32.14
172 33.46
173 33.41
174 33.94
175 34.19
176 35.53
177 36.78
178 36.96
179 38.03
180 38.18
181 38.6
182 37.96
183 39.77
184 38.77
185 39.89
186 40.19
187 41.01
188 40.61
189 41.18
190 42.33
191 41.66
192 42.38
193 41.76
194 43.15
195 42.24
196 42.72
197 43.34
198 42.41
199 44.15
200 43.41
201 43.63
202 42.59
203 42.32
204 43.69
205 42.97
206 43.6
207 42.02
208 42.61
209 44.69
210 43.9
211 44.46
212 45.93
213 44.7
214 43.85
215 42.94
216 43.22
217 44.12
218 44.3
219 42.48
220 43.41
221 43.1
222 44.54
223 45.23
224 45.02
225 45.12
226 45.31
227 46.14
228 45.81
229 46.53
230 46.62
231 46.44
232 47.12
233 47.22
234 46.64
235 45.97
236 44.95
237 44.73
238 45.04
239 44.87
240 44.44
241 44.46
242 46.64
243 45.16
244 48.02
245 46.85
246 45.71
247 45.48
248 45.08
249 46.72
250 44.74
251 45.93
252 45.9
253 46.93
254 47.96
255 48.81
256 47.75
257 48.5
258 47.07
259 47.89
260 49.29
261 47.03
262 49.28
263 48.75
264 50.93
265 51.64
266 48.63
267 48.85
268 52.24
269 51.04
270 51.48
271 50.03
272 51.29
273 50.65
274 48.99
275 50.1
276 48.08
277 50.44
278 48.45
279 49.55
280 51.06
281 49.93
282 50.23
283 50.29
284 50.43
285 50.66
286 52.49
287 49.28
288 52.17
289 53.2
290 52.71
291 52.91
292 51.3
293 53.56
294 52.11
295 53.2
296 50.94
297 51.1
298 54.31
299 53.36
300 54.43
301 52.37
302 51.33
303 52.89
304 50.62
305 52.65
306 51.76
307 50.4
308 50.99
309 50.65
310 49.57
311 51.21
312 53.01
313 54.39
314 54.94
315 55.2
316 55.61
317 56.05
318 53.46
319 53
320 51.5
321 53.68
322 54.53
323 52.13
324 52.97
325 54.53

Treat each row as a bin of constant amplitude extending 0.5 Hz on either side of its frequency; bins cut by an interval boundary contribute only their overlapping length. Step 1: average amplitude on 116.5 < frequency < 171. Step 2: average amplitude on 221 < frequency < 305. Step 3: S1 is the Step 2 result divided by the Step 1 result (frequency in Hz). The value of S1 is 1.48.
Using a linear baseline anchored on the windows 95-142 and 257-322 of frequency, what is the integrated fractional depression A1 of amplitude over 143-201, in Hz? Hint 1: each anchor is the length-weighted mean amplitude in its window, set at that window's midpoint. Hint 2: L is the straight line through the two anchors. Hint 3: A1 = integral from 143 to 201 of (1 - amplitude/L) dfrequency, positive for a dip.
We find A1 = 8.52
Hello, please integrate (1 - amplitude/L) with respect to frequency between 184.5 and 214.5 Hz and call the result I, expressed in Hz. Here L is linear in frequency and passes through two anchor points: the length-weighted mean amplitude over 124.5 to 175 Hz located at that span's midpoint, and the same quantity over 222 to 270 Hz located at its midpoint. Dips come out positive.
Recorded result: -2.1 Hz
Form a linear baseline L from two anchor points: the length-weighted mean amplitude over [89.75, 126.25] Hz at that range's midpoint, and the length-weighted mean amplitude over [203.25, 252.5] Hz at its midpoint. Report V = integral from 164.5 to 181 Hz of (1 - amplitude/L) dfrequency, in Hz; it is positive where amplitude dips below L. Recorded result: 3.3 Hz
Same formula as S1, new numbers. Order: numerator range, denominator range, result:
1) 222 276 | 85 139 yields 1.24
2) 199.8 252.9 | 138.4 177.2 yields 1.41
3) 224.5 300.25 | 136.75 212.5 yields 1.34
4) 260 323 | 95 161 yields 1.45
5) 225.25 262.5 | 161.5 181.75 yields 1.39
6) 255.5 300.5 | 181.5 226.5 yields 1.18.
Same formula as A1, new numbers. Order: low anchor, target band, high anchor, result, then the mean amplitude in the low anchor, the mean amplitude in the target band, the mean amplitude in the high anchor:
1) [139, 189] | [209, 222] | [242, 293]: -0.8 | 33.6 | 43.9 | 49.2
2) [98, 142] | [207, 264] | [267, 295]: 1.4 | 36.7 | 45.8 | 50.9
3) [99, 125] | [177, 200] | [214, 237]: 1.1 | 38.3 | 40.8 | 45.1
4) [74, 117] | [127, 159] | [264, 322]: 7.8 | 40.5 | 32.7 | 51.7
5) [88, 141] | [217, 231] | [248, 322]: 0.4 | 37.8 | 44.9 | 50.8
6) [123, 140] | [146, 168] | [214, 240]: 3.7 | 34.5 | 31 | 45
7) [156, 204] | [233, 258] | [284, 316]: -0.5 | 37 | 46.2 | 52.3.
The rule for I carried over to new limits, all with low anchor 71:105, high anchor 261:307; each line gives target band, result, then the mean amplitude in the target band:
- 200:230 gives 2.24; 44.1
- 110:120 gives 1.13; 37.9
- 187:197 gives 0.97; 42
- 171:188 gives 3.21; 37.2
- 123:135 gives 2.23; 35.3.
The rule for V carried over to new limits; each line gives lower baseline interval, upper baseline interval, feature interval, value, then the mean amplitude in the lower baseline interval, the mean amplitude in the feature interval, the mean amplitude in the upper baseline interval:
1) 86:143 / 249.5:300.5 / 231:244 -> 0.4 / 37.8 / 45.7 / 50.2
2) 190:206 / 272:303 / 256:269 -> -0.1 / 42.8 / 49.2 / 51.3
